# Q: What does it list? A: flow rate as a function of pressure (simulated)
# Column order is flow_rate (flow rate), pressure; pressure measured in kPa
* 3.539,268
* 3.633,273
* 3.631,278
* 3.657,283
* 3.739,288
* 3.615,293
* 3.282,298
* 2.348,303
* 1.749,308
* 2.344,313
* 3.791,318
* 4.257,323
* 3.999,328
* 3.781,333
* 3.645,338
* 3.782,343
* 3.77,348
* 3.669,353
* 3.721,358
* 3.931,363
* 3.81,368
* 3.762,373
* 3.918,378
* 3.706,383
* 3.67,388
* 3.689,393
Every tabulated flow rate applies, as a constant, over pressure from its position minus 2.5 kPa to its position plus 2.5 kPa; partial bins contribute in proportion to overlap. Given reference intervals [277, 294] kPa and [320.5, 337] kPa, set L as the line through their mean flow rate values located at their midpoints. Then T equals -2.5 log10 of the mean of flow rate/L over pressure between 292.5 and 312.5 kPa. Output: 0.40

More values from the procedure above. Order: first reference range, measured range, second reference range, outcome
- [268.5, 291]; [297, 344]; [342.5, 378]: 0.137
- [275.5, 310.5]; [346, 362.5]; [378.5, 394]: -0.066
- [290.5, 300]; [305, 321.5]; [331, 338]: 0.303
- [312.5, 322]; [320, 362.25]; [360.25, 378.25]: -0.067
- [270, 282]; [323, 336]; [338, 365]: -0.065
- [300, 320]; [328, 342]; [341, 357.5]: -0.147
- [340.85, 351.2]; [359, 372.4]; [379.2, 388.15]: -0.026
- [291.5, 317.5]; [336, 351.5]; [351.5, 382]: -0.101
